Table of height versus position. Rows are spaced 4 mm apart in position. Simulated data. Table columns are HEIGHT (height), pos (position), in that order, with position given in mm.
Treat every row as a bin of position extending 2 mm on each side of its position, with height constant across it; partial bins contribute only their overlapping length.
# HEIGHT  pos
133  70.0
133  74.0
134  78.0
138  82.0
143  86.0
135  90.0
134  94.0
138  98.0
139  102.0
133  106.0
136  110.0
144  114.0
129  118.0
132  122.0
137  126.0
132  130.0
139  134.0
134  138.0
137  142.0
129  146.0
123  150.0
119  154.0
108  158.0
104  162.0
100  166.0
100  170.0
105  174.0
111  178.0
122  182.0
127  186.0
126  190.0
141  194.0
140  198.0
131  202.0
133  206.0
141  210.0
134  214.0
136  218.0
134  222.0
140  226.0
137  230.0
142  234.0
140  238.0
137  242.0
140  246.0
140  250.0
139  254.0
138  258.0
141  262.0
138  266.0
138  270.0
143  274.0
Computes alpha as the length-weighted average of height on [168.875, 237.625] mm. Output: 130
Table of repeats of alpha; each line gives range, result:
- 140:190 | 116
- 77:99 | 137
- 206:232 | 137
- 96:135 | 136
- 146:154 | 124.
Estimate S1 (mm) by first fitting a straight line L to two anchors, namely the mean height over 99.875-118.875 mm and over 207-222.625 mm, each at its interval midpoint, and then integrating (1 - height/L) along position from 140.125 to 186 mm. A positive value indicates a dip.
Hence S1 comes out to 7.3 mm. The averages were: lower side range 137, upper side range 136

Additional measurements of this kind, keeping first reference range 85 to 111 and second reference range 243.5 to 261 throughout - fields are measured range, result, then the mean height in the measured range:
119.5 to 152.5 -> 1.1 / 133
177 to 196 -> 1.7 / 126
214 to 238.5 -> 0.2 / 138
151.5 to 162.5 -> 2.1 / 112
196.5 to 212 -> 0.3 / 136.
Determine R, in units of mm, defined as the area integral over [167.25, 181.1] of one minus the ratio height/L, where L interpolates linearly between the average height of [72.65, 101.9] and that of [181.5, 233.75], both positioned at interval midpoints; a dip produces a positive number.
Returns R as 3.0 mm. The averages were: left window 137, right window 135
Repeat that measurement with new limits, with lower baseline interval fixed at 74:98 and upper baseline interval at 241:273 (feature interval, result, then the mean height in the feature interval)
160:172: 3.2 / 101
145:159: 1.8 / 120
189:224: 0.7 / 135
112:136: 0.3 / 136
